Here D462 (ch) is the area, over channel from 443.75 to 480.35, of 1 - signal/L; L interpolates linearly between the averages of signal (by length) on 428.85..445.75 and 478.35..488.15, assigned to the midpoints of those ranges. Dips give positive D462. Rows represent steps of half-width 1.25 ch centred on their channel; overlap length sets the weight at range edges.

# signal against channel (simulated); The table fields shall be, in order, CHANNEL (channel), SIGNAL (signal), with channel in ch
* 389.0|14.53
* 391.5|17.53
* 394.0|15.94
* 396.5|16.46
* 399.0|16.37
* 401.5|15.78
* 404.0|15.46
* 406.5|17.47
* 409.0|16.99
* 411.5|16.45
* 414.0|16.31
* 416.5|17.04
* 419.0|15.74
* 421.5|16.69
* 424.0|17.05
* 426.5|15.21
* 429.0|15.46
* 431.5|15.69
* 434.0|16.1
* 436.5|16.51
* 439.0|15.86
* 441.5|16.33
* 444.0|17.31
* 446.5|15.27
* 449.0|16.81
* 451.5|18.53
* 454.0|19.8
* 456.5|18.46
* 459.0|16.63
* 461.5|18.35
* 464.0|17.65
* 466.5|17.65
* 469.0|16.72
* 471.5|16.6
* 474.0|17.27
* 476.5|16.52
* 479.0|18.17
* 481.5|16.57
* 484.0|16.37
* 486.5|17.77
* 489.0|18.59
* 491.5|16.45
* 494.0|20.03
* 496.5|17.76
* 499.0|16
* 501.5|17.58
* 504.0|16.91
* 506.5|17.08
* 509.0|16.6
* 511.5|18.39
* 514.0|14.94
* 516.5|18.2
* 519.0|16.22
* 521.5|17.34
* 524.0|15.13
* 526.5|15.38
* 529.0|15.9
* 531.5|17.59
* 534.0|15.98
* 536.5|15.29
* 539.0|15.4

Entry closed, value -1.5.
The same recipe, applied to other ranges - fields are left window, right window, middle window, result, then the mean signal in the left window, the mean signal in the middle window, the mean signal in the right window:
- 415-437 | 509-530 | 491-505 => -1.0 ch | 16.2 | 17.5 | 16.5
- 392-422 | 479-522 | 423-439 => 0.6 ch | 16.4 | 16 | 17.2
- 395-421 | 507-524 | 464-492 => -0.9 ch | 16.4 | 17.2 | 16.8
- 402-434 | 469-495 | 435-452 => 0.1 ch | 16.3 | 16.6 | 17.4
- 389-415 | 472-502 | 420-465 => 0.0 ch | 16.4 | 16.9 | 17.4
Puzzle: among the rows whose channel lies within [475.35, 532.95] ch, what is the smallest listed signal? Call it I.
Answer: 14.94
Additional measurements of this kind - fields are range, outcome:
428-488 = 15.27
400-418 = 15.46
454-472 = 16.6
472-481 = 16.52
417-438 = 15.21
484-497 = 16.37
